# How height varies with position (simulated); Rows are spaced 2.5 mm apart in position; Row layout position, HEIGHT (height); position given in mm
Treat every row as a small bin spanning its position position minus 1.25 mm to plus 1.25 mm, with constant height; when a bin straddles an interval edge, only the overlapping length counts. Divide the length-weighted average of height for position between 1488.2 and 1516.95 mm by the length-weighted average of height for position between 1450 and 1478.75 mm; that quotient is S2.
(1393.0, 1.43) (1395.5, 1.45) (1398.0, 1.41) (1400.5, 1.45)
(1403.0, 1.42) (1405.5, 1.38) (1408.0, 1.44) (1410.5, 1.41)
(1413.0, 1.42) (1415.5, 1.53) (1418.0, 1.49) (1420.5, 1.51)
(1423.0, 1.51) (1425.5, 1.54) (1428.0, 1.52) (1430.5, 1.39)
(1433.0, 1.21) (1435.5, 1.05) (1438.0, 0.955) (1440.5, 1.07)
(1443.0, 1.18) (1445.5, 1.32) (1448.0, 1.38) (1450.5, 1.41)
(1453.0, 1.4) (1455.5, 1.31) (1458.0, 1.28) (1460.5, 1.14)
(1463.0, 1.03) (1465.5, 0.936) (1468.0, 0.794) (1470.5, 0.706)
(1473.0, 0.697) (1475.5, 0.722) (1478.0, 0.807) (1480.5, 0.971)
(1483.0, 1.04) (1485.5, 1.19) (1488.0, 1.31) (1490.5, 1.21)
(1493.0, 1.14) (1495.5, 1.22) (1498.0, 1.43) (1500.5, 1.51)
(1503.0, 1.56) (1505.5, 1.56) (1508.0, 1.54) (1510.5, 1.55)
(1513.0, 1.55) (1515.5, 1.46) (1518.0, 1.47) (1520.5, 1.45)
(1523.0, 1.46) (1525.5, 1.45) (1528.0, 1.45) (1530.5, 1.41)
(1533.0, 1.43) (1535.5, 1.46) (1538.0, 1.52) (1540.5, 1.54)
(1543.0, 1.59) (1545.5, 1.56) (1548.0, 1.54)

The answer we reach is 1.41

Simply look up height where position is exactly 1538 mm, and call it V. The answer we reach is 1.52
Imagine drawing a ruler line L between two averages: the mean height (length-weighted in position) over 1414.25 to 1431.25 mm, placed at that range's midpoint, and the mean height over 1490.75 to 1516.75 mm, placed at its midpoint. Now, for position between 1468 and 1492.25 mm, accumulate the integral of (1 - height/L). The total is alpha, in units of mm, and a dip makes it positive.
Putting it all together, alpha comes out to 8.4 mm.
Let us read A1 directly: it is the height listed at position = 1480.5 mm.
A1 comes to 0.971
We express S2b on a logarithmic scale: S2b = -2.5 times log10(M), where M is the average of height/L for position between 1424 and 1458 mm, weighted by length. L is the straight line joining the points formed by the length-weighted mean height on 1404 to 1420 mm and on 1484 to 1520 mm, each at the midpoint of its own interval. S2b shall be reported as 0.12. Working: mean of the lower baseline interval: 1.45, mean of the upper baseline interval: 1.41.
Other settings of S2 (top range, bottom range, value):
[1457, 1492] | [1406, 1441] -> 0.72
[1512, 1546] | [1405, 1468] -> 1.14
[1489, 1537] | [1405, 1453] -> 1.06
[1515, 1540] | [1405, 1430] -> 0.99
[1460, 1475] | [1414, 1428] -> 0.57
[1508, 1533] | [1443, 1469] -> 1.22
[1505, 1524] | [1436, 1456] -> 1.21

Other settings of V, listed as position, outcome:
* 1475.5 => 0.722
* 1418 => 1.49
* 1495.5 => 1.22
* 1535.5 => 1.46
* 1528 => 1.45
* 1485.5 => 1.19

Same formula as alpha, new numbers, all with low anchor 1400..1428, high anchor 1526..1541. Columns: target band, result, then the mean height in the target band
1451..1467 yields 3.0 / 1.19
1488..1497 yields 1.5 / 1.21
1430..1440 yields 2.3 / 1.13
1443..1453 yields 0.8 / 1.35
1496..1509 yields -0.3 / 1.5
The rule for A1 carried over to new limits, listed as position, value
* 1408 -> 1.44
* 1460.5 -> 1.14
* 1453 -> 1.4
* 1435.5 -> 1.05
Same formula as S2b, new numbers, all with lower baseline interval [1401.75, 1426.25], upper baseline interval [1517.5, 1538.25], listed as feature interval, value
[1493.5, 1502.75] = 0.053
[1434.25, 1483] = 0.347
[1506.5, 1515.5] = -0.059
